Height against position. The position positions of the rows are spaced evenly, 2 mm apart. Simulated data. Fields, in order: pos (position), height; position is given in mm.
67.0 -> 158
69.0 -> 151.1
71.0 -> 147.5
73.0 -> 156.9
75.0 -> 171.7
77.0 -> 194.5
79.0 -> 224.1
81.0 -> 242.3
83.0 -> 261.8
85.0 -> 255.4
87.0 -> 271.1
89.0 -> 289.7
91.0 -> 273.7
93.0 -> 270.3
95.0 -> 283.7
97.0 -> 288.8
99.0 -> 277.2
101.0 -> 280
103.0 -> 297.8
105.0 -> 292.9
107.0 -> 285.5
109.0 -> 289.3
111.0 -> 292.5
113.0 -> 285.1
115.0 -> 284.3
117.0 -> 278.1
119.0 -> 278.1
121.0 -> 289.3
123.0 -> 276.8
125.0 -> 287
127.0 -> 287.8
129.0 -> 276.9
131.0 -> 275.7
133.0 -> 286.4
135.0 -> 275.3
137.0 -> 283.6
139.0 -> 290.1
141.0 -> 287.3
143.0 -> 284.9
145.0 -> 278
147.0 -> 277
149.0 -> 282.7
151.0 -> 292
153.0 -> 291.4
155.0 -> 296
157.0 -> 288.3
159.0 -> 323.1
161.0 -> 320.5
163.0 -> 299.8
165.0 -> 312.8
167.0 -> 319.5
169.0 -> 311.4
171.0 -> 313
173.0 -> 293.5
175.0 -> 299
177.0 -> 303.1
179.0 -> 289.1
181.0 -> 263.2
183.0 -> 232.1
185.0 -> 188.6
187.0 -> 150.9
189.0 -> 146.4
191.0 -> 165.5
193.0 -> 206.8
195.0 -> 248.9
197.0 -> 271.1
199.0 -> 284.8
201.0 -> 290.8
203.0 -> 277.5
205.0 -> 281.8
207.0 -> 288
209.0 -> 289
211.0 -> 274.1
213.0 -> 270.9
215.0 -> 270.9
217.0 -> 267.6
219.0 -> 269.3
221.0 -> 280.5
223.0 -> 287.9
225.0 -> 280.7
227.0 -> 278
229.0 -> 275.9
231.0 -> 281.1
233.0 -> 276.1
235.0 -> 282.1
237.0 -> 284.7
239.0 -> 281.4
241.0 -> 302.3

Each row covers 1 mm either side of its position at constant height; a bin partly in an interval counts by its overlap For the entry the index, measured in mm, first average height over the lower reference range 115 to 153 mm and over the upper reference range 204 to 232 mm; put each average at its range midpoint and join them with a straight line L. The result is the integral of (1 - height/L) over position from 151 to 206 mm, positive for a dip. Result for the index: 2.1 mm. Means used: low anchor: 283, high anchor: 278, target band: 270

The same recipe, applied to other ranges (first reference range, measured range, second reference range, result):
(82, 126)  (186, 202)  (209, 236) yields 3.3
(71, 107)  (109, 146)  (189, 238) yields -3.7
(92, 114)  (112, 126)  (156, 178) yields 0.4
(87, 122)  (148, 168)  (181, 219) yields -3.0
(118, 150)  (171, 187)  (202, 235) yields 1.0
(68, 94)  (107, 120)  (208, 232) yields -2.7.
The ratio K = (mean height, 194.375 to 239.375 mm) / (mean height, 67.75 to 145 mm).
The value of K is 1.1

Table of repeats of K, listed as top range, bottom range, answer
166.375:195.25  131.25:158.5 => 0.87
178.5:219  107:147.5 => 0.88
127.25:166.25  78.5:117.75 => 1.05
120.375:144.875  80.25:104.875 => 1.03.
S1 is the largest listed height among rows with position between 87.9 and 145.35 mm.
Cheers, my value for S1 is 297.8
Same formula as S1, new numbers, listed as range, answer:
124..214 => 323.1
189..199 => 284.8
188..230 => 290.8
